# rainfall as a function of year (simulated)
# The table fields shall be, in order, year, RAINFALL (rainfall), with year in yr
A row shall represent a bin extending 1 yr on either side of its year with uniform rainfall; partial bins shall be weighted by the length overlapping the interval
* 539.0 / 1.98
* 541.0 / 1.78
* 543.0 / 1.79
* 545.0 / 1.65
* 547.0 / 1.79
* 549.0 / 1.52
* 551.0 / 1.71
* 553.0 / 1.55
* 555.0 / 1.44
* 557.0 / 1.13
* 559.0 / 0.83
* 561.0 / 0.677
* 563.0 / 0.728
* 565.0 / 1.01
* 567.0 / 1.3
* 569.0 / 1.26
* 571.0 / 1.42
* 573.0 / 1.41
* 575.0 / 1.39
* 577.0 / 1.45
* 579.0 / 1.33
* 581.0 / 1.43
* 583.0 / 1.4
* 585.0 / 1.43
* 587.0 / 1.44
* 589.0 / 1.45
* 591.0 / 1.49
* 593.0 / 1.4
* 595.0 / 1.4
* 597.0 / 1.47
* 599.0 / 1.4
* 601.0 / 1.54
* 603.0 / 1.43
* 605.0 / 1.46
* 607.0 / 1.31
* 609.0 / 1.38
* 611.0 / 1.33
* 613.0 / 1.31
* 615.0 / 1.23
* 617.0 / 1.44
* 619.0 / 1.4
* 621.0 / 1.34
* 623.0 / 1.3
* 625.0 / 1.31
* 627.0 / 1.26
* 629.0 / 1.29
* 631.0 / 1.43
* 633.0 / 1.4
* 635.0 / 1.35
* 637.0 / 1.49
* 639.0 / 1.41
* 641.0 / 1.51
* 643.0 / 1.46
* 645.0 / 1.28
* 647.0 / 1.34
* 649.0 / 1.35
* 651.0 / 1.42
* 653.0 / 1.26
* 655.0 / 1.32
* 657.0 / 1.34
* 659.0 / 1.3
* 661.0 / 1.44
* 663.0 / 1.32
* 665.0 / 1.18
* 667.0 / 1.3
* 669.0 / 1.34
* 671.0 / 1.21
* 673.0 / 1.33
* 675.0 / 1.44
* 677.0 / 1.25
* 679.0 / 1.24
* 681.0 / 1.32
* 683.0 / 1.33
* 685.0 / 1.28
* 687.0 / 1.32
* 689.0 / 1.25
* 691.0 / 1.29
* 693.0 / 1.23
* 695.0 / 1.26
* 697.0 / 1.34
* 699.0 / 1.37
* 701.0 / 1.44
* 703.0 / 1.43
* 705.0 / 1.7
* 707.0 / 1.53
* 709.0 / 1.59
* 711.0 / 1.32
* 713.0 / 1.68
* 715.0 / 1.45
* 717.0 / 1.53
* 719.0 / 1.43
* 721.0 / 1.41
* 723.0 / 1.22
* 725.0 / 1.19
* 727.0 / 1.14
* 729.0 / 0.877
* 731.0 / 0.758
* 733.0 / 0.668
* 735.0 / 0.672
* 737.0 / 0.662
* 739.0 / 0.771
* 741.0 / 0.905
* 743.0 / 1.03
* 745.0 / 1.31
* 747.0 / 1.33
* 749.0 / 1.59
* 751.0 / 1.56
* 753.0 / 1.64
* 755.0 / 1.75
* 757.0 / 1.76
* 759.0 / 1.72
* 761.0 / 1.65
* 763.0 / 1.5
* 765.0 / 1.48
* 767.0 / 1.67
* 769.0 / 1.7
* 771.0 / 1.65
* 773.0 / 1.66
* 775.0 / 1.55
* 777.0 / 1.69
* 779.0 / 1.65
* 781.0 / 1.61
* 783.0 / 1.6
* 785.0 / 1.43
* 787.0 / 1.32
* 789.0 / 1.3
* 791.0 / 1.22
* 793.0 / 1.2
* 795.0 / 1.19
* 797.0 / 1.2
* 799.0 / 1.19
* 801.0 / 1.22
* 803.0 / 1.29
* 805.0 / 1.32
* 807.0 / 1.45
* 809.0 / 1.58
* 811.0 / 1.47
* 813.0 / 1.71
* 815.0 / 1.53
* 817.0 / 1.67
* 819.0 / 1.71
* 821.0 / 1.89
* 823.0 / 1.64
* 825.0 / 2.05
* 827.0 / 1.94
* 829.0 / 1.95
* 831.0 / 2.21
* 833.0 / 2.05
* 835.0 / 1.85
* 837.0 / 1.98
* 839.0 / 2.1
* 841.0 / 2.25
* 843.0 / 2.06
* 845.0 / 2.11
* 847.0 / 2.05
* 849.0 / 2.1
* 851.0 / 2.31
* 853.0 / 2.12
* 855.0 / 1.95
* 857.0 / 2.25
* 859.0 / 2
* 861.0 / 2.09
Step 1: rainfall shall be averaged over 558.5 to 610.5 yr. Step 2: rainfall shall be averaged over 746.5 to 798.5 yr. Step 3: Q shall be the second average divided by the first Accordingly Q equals 1.2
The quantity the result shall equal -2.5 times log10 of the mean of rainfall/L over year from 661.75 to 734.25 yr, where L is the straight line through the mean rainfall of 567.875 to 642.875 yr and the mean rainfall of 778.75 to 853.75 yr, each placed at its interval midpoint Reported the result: 0.17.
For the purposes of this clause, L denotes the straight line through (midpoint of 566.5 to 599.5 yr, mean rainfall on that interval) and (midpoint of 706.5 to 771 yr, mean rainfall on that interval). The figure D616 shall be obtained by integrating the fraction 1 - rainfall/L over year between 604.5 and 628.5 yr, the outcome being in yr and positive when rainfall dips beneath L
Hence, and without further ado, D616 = 0.9 yr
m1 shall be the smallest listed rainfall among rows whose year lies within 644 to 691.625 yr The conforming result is 1.18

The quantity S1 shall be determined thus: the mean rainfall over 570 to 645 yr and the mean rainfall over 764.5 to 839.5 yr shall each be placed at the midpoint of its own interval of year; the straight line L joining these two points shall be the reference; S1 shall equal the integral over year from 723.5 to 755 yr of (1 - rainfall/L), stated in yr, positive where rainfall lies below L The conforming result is 9.0 yr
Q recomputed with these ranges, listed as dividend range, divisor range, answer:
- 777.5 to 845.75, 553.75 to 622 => 1.25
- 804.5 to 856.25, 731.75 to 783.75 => 1.34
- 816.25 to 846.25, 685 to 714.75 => 1.40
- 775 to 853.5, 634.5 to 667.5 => 1.25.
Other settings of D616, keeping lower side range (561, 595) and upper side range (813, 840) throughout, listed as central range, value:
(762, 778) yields 1.3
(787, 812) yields 7.1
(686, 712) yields 3.3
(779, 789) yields 1.7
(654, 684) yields 4.2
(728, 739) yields 6.2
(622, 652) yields 1.6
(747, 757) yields 0.6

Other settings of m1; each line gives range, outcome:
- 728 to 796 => 0.662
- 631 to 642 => 1.35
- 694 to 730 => 0.877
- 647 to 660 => 1.26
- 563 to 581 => 0.728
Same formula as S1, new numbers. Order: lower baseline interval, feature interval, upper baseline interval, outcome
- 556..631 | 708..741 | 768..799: 6.30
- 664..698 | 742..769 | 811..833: 0.51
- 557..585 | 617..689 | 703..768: -4.02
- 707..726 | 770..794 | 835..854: 3.81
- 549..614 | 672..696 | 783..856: 3.25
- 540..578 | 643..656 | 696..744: -0.62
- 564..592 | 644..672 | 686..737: -0.05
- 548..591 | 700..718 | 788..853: 0.18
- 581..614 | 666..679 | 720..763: 0.11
